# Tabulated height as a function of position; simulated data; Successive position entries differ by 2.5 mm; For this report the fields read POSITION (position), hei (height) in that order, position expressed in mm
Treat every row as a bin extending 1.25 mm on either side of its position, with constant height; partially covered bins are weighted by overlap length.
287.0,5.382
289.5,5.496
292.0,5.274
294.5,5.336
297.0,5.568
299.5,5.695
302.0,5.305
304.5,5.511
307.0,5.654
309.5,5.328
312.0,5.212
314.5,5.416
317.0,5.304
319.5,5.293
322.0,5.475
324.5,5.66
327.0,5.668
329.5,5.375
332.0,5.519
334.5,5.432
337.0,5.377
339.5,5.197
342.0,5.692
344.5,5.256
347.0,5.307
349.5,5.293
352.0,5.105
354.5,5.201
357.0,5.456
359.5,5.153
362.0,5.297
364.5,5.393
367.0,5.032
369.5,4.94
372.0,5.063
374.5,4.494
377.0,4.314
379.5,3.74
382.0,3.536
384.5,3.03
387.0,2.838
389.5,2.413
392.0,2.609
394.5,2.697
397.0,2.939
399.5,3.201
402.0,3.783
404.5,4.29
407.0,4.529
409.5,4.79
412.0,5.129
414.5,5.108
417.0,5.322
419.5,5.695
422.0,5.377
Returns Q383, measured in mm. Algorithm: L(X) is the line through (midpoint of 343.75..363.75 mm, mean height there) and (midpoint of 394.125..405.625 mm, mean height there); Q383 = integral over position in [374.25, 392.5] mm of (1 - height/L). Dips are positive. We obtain 3.4 mm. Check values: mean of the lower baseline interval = 5.26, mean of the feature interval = 3.34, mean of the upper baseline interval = 3.42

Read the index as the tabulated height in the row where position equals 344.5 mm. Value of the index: 5.256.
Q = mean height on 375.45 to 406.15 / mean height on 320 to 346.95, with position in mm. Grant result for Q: 0.6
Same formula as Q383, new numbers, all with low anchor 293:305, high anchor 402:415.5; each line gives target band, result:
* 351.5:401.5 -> 8.4 mm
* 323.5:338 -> -0.7 mm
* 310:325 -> -0.1 mm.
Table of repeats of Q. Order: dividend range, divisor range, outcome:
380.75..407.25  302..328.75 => 0.59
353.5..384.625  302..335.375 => 0.87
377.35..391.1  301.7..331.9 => 0.58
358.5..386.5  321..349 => 0.83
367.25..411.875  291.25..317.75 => 0.70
